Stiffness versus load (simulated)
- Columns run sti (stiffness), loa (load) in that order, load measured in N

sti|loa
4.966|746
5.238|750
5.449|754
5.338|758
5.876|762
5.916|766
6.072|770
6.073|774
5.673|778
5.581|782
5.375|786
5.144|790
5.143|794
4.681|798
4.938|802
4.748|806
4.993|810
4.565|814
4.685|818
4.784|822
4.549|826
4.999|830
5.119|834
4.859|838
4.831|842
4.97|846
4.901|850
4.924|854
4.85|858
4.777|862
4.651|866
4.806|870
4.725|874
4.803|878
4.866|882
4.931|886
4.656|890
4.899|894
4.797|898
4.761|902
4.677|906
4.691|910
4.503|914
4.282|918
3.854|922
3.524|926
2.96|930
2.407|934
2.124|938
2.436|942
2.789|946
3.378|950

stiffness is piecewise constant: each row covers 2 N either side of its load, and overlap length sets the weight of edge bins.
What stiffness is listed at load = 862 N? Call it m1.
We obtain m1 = 4.777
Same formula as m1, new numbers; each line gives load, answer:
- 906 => 4.677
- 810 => 4.993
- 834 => 5.119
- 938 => 2.124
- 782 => 5.581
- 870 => 4.806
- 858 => 4.85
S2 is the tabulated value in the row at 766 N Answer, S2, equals 5.916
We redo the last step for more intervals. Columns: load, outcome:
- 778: 5.673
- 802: 4.938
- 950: 3.378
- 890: 4.656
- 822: 4.784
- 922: 3.854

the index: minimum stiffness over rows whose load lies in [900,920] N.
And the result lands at 4.282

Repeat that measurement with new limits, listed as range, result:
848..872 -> 4.651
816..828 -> 4.549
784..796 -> 5.143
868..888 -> 4.725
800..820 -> 4.565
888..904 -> 4.656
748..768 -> 5.238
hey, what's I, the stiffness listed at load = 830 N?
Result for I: 4.999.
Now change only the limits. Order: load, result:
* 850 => 4.901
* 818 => 4.685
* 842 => 4.831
